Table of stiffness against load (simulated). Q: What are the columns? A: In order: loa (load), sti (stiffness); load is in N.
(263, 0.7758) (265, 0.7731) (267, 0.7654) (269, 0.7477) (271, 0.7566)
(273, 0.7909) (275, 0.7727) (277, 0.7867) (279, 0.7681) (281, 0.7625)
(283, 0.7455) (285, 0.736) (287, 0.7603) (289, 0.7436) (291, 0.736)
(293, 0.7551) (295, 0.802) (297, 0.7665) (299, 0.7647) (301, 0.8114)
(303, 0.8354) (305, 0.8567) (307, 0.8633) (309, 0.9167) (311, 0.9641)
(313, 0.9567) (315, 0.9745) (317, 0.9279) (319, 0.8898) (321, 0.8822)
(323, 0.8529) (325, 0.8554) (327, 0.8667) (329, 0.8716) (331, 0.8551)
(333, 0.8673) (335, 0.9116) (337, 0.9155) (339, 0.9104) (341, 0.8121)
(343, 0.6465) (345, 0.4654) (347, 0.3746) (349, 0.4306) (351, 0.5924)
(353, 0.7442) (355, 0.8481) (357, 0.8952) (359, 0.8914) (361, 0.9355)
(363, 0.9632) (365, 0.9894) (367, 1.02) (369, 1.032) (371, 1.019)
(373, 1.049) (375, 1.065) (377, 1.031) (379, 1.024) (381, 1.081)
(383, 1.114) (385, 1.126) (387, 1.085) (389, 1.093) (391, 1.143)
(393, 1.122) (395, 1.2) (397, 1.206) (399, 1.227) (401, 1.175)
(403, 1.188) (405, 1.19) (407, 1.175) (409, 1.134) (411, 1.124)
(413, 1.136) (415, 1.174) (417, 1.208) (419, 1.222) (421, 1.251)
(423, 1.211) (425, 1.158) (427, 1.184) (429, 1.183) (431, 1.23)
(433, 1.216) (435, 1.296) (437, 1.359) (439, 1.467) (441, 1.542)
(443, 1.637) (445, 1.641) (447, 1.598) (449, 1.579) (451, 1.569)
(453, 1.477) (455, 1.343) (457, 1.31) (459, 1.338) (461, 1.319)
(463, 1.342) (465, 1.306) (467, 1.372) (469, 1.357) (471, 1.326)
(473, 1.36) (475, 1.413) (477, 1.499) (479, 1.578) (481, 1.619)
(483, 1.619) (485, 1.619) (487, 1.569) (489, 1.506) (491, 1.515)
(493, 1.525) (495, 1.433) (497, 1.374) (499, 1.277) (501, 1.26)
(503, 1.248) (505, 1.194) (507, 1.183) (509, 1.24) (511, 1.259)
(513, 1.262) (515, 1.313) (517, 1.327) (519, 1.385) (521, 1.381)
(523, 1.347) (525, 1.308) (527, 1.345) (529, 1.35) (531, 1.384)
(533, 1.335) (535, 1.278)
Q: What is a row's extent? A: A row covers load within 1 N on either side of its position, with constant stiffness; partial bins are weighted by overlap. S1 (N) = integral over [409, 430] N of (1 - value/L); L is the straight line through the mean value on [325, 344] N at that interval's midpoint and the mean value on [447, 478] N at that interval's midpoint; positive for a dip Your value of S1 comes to 0.6 N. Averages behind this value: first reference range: 0.851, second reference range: 1.4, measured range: 1.18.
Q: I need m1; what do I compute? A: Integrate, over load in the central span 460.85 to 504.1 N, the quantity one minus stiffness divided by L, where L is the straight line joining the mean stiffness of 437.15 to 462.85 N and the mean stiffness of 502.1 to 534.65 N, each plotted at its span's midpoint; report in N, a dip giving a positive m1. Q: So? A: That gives -1.2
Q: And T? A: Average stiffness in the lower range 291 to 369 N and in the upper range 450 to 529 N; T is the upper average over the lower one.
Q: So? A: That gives 1.67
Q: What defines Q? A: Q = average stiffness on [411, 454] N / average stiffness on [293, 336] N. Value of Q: 1.5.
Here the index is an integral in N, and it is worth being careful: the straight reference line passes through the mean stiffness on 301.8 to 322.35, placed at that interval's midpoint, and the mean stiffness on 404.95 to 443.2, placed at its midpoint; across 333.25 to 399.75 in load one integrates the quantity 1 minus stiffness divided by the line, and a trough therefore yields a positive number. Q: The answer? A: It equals 8.8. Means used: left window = 0.905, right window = 1.25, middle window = 0.936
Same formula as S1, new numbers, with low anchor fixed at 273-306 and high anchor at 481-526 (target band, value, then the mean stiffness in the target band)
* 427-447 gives -3.4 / 1.4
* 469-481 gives -1.4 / 1.44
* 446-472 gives -3.2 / 1.4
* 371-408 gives -2.4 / 1.12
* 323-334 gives 0.3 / 0.862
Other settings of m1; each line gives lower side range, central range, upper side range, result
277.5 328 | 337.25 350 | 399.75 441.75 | 4.5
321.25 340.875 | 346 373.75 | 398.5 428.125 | 4.2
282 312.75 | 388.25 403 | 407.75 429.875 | -0.8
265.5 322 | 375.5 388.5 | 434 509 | 0.5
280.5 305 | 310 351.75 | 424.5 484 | 5.0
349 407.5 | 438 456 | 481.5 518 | -4.6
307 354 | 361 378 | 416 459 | -0.1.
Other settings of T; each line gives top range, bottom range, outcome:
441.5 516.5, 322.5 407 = 1.49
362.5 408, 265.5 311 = 1.40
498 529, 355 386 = 1.28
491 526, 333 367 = 1.69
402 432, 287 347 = 1.43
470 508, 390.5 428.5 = 1.21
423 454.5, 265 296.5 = 1.84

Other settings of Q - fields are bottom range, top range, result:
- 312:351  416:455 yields 1.72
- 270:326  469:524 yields 1.69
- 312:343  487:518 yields 1.51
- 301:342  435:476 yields 1.61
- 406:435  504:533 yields 1.10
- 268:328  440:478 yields 1.75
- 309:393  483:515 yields 1.52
